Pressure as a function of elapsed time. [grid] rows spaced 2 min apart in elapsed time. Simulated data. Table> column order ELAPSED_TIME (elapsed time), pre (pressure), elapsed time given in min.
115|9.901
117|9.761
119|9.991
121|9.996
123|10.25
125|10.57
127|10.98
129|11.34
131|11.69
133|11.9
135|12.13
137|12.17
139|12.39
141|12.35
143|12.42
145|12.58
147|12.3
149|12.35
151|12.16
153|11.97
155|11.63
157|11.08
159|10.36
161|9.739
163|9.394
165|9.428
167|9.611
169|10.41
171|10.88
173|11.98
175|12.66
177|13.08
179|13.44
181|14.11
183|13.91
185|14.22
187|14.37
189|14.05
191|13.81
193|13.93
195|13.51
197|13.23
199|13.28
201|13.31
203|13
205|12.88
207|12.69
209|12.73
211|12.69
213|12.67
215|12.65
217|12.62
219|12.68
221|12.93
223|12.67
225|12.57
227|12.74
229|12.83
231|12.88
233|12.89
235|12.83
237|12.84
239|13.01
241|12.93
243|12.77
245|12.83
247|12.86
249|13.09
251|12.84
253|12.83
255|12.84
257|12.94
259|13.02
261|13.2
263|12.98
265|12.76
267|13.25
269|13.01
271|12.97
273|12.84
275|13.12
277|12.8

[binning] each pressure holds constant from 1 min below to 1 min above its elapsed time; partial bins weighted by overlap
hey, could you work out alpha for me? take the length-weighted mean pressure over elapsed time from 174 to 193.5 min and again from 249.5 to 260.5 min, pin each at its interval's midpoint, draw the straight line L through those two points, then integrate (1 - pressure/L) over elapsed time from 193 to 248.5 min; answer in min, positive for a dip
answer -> 1.8 min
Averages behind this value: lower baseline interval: 13.8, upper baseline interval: 12.9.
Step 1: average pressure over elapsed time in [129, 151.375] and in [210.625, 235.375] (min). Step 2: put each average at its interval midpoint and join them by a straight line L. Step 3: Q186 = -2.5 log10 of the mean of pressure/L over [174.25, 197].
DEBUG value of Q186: -0.10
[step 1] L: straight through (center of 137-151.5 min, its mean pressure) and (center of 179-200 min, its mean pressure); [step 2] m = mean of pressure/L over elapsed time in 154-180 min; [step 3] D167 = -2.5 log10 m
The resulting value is 0.19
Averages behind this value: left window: 12.4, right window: 13.8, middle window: 11.1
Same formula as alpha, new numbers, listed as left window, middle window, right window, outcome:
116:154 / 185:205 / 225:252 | -2.11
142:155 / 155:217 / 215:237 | 0.38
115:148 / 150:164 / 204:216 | 1.07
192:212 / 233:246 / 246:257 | 0.08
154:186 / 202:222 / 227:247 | -0.58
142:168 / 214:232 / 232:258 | -0.39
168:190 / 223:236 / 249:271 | 0.21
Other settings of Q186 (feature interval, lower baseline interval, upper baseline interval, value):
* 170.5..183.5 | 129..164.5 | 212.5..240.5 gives -0.07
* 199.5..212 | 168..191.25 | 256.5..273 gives 0.01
